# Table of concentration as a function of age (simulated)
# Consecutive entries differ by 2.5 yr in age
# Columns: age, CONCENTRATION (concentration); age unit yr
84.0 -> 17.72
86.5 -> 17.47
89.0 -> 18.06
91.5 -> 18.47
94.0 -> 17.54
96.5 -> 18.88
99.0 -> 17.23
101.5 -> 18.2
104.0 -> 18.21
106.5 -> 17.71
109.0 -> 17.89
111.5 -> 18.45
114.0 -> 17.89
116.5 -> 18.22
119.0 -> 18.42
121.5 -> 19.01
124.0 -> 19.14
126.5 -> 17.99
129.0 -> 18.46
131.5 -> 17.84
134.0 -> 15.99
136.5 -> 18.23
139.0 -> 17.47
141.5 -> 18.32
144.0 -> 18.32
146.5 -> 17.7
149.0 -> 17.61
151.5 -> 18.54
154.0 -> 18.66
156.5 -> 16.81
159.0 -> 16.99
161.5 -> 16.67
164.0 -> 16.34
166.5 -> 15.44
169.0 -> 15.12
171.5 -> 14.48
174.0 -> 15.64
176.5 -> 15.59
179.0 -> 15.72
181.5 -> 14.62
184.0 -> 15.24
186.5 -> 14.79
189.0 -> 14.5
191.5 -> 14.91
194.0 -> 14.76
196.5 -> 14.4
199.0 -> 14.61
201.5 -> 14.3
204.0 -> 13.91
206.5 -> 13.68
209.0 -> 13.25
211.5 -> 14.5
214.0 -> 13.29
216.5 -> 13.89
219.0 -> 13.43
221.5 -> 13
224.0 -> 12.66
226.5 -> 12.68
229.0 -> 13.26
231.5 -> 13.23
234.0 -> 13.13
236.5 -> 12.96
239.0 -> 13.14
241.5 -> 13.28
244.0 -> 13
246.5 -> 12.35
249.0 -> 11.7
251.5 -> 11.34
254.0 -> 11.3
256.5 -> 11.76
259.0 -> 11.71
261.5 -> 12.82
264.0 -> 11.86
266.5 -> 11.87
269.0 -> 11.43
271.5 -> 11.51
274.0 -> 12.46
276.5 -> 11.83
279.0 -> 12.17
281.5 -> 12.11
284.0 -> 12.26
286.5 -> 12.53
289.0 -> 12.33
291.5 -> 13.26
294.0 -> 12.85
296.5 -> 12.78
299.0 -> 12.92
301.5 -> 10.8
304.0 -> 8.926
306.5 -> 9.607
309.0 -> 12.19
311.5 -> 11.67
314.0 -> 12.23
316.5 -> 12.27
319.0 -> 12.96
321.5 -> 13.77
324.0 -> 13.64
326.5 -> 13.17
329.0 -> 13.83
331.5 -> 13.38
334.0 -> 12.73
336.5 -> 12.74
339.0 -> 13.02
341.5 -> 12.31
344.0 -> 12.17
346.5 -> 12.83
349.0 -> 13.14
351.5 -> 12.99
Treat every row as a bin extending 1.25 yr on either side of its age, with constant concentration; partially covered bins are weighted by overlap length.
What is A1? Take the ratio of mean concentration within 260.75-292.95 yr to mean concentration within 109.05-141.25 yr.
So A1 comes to 0.67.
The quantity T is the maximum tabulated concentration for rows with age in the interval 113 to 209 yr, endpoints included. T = 19.14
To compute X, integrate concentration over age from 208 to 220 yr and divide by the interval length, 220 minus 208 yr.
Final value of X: 13.7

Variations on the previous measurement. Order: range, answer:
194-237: 13.6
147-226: 15.1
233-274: 12.2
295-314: 11.4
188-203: 14.6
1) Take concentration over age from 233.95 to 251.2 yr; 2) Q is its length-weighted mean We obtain 12.7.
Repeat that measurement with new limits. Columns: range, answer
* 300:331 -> 12.1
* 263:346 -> 12.3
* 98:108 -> 17.9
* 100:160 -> 18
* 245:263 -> 11.9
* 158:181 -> 15.7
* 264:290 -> 12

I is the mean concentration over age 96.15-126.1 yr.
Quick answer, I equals 18.2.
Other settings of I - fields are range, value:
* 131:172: 17.1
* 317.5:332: 13.4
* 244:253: 11.9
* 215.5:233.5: 13.2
